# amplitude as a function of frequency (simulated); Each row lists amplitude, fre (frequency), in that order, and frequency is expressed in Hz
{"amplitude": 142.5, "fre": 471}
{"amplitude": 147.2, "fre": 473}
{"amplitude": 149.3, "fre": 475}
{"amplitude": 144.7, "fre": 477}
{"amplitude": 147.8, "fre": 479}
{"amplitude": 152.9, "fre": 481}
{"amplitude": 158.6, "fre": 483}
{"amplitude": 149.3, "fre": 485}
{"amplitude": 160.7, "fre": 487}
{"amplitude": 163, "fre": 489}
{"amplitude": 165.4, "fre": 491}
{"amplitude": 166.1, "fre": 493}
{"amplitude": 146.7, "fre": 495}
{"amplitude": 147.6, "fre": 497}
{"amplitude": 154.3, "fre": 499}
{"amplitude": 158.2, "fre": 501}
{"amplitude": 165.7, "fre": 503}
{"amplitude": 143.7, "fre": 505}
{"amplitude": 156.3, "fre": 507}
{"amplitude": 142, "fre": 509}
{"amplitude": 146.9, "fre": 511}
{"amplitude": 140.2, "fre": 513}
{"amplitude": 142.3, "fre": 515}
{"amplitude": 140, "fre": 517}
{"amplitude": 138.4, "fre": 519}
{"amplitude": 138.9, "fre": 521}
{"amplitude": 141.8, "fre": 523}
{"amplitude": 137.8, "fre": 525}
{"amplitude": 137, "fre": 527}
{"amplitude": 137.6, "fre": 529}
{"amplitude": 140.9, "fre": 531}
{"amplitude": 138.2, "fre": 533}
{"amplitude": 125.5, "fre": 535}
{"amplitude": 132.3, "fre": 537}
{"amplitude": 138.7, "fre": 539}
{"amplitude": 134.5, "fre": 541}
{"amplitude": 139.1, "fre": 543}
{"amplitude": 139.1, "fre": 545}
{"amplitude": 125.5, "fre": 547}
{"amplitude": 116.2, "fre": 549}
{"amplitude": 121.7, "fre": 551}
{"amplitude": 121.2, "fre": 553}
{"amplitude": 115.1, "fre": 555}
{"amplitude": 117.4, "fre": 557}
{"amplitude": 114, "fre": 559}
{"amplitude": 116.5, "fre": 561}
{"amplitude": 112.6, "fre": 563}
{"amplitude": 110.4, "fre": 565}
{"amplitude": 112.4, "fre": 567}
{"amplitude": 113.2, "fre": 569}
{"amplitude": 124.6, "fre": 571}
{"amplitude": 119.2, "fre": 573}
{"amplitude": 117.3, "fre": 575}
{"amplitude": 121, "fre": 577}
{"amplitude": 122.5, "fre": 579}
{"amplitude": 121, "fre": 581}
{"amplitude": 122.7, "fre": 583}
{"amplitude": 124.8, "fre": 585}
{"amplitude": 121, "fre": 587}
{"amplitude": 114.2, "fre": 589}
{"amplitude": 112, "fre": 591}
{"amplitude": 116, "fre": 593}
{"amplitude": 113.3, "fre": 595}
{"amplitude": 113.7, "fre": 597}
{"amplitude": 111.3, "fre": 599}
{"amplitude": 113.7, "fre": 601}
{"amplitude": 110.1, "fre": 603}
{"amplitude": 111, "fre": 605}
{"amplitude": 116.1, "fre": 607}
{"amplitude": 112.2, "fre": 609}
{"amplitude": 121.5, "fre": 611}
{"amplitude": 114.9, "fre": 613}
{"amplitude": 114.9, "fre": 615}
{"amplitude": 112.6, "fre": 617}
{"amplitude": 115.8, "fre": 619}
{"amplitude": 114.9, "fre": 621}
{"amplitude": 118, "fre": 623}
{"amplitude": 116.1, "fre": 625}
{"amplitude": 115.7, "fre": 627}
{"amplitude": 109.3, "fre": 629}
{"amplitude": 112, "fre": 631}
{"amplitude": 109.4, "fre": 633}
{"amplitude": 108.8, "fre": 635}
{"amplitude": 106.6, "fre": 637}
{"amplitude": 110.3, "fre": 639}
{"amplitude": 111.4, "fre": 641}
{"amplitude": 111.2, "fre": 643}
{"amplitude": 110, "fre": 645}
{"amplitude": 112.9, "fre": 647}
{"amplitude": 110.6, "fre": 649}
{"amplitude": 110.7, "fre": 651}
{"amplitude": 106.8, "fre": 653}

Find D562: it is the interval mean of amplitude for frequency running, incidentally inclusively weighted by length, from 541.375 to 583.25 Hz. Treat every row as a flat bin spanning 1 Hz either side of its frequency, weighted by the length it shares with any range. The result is 120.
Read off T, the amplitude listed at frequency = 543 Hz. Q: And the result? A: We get 139.1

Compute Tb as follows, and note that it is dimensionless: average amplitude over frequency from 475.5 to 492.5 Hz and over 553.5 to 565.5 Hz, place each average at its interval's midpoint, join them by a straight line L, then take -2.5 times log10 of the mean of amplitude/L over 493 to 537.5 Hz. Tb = -0.04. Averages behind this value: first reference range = 155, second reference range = 115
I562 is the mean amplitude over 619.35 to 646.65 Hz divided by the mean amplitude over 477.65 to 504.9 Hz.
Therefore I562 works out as 0.7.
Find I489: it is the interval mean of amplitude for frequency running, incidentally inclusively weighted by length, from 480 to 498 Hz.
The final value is 157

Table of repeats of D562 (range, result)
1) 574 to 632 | 116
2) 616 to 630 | 115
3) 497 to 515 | 150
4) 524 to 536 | 136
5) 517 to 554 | 134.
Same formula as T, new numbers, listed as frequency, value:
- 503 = 165.7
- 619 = 115.8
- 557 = 117.4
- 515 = 142.3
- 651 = 110.7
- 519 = 138.4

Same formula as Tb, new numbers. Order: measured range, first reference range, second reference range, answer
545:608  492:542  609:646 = 0.09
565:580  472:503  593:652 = 0.09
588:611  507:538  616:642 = 0.06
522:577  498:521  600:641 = 0.08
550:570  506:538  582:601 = 0.10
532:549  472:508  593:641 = 0.04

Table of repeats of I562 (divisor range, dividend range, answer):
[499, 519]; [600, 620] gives 0.77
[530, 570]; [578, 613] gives 0.94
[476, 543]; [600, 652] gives 0.77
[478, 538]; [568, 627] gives 0.79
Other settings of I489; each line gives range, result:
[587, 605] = 113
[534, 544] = 134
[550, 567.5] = 116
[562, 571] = 114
